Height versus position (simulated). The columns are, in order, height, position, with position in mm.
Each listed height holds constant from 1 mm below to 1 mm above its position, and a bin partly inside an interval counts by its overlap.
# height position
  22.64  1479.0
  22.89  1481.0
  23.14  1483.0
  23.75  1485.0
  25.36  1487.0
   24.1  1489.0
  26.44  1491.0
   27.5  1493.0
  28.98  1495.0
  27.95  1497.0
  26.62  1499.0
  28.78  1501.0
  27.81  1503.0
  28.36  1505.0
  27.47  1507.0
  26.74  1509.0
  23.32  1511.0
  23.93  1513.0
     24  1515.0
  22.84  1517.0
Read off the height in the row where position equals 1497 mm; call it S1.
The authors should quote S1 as 27.95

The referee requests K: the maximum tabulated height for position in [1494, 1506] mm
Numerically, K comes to 28.98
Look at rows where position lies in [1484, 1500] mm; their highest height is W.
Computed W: 28.98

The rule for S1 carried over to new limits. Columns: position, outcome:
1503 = 27.81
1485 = 23.75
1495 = 28.98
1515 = 24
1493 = 27.5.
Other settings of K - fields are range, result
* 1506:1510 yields 27.47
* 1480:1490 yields 25.36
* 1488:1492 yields 26.44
